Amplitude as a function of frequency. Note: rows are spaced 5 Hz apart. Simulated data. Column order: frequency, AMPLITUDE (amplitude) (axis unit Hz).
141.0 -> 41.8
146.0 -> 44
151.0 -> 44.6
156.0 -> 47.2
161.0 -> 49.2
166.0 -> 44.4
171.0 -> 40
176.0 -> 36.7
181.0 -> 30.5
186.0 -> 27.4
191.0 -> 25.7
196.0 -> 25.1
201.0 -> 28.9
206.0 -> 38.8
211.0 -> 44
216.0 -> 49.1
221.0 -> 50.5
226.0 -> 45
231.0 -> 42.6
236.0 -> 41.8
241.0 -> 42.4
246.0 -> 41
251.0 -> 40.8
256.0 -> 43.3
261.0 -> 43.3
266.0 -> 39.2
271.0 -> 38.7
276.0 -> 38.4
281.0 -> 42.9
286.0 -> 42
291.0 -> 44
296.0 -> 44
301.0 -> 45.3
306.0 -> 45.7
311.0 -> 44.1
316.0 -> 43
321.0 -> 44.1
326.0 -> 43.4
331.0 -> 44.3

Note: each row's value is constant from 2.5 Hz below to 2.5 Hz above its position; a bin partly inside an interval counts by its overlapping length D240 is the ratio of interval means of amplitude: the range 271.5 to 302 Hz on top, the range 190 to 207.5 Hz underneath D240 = 1.44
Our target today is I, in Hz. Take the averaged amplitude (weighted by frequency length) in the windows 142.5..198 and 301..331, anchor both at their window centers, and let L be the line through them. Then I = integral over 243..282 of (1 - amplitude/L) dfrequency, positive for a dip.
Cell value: 0.9 Hz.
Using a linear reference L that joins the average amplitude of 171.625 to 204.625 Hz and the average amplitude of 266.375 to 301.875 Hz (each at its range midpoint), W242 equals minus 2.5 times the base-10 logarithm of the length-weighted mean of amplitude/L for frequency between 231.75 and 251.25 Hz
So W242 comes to -0.142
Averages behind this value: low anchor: 30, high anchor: 41.9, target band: 41.7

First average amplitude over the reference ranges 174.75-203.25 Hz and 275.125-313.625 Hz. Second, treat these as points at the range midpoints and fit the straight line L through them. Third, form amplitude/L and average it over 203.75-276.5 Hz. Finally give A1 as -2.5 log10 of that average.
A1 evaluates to -0.20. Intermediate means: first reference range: 28.7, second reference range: 43.5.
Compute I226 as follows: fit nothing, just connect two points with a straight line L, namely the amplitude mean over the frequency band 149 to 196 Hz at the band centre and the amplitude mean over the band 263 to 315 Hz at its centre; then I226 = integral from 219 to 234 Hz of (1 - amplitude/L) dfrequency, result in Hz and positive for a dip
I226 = -2.2 Hz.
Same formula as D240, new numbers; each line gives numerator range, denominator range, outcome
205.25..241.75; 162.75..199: 1.35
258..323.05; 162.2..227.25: 1.14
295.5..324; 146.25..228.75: 1.13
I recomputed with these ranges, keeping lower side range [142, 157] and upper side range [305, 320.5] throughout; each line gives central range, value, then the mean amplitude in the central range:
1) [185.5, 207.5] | 7.7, 28.9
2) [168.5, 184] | 3.2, 35.5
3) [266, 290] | 2.0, 40.6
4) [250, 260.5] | 0.4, 42.5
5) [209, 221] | -0.8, 47.5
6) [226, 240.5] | 0.6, 42.7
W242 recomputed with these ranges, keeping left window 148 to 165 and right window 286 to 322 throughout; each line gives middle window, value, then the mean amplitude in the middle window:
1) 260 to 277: 0.13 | 39.7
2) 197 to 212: 0.28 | 35.3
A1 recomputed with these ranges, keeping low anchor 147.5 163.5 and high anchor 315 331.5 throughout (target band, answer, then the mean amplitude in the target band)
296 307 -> -0.03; 45.1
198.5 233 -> 0.07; 42.7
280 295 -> 0.03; 43.1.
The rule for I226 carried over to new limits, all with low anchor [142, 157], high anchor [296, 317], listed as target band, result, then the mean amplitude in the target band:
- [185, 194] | 3.70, 26.3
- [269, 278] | 1.22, 38.5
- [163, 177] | 1.14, 41.1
